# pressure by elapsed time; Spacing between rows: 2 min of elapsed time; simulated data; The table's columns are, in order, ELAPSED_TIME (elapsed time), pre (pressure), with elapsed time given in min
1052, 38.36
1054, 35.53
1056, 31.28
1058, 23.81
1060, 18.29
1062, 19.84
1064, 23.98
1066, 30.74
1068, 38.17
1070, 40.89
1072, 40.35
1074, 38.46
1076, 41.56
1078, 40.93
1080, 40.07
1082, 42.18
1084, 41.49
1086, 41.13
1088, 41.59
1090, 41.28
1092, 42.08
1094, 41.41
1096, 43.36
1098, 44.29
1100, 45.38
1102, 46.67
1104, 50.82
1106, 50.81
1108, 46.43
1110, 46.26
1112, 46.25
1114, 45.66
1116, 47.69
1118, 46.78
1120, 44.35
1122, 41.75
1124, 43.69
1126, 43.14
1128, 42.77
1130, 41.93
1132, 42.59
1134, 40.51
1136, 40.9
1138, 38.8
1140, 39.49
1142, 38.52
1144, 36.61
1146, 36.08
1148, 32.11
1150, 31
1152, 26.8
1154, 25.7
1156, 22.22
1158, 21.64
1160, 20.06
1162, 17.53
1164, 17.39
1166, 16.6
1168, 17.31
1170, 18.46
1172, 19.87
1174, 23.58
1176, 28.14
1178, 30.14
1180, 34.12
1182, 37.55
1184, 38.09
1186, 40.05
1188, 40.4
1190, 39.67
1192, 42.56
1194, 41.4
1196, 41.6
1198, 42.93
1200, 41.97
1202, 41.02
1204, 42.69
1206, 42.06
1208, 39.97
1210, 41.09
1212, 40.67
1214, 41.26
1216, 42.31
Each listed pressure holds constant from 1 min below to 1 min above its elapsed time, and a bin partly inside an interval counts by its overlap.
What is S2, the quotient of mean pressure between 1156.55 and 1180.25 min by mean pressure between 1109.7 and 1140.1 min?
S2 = 0.50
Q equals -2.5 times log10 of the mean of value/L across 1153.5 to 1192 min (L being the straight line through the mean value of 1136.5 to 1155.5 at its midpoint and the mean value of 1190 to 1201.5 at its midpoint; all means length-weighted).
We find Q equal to 0.38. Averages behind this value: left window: 33.8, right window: 41.8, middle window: 27.2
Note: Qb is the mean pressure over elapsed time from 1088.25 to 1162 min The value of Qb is 39.6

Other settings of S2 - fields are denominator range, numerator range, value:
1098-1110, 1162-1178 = 0.43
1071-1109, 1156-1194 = 0.65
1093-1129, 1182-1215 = 0.90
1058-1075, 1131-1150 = 1.23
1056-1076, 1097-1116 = 1.51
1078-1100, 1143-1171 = 0.58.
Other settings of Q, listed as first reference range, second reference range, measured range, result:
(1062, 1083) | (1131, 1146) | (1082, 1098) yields -0.12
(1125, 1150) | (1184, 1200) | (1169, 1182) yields 0.46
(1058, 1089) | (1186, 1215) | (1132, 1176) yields 0.36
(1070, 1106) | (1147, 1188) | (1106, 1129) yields -0.23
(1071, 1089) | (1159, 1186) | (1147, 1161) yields 0.11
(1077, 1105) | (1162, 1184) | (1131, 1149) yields -0.20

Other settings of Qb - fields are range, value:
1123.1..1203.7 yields 33.4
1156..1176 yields 19.8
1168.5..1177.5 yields 22.6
